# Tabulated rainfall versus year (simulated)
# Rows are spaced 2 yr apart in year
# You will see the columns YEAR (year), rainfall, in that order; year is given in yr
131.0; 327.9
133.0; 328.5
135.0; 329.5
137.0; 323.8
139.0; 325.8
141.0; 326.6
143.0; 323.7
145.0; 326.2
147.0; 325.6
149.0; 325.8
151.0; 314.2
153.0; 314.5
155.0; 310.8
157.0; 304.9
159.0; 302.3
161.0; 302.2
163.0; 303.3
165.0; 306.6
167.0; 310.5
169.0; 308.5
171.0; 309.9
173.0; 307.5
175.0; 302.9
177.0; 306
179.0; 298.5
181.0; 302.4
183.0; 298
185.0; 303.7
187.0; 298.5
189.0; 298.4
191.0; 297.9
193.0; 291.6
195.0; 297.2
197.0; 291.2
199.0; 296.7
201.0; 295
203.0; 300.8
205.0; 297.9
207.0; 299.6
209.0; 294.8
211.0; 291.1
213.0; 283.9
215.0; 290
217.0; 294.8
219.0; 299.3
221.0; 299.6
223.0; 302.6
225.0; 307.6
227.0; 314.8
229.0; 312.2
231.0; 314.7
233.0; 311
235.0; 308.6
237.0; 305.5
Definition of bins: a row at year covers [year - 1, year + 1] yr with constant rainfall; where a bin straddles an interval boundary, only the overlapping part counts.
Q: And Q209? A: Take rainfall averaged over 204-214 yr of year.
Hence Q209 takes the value 293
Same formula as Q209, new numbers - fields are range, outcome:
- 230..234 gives 313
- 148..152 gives 320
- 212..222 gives 294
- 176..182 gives 302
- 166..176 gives 308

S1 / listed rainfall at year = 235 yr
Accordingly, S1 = 308.6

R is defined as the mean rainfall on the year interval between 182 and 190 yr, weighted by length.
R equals 300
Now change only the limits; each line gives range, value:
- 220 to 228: 306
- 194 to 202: 295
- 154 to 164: 305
